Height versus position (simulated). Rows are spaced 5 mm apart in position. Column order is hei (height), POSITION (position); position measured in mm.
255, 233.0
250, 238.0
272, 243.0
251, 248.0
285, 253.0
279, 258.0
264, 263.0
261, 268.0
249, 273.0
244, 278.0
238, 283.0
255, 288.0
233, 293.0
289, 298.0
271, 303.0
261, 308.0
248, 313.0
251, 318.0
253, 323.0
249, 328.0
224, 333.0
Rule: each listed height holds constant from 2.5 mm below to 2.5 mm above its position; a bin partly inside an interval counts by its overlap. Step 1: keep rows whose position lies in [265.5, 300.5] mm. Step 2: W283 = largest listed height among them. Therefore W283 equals 289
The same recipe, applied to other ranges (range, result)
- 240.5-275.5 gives 285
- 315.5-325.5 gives 253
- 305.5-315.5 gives 261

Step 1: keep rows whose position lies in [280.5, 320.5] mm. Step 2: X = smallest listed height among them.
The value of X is 233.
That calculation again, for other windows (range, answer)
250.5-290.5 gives 238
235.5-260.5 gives 250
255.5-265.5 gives 264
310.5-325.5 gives 248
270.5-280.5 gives 244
